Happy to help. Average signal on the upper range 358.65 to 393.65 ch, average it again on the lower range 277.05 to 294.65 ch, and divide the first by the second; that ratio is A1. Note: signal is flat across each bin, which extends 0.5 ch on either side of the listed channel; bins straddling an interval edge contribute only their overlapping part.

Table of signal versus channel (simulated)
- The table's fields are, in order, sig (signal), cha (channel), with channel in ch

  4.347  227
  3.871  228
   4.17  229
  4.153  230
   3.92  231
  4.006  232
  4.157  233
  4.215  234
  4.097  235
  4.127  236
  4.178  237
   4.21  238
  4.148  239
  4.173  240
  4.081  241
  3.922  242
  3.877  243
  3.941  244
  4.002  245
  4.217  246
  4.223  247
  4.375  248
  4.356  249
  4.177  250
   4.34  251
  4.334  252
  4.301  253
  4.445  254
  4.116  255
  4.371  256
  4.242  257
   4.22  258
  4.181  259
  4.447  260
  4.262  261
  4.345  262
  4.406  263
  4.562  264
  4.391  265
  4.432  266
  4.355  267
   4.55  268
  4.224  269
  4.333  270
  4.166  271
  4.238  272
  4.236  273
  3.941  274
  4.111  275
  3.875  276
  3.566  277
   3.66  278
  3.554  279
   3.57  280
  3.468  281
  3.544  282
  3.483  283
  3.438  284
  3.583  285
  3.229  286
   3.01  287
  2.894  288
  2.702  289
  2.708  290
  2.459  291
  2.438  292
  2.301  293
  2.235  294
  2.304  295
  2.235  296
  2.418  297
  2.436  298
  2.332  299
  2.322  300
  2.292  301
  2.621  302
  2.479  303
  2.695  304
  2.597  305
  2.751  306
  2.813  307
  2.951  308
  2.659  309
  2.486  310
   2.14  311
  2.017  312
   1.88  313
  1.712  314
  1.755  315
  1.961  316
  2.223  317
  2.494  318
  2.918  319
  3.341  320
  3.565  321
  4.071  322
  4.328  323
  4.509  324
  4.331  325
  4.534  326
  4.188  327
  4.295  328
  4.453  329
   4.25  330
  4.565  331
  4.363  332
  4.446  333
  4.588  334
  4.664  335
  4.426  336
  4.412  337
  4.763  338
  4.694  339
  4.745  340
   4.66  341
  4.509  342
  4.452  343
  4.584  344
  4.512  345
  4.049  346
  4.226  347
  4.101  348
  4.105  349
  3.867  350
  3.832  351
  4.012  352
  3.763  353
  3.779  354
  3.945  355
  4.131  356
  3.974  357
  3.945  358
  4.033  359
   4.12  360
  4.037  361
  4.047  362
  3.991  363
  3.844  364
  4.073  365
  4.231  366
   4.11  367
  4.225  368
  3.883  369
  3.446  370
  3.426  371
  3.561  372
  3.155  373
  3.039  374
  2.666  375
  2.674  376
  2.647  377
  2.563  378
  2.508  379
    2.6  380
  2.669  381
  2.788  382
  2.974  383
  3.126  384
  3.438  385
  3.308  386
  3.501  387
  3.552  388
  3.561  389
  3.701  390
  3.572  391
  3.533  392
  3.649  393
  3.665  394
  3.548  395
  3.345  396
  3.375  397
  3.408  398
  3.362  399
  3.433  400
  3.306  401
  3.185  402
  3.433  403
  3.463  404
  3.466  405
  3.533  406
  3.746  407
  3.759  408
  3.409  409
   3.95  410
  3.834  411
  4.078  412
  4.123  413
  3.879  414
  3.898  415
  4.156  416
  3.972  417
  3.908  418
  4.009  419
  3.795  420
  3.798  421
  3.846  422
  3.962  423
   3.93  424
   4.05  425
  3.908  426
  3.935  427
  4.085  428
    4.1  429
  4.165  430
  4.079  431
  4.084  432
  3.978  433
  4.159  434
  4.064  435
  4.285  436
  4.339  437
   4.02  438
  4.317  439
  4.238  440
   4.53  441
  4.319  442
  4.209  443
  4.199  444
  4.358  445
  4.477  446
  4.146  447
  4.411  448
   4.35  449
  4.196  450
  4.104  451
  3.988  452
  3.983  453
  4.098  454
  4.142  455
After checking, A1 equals 1.1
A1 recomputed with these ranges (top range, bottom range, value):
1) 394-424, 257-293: 0.98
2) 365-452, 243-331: 1.07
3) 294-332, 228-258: 0.72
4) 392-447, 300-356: 1.08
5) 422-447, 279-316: 1.57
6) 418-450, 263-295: 1.15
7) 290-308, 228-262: 0.59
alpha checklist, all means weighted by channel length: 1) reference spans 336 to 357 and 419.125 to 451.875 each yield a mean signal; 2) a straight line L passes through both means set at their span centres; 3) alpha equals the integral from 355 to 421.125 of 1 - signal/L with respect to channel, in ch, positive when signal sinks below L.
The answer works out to 10.0 ch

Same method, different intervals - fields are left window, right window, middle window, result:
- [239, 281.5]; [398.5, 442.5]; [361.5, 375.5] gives 1.0 ch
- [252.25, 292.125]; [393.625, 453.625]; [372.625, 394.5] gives 4.4 ch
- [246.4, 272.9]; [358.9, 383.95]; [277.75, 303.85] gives 8.0 ch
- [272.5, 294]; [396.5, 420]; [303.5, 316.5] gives 4.0 ch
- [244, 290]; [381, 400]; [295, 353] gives 3.2 ch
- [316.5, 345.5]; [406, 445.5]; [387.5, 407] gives 2.9 ch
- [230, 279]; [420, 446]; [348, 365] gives 0.7 ch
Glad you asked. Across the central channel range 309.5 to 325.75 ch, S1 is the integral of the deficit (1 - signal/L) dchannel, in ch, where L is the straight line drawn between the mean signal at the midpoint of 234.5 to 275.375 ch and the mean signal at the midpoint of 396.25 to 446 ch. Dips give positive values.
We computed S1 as 4.8 ch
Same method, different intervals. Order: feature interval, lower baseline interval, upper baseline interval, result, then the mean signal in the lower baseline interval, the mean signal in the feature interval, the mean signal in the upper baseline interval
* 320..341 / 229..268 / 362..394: -4.0 ch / 4.22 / 4.39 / 3.37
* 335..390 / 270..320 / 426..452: -4.8 ch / 2.87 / 3.77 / 4.2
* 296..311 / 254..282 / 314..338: 5.4 ch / 4.14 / 2.54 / 3.83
